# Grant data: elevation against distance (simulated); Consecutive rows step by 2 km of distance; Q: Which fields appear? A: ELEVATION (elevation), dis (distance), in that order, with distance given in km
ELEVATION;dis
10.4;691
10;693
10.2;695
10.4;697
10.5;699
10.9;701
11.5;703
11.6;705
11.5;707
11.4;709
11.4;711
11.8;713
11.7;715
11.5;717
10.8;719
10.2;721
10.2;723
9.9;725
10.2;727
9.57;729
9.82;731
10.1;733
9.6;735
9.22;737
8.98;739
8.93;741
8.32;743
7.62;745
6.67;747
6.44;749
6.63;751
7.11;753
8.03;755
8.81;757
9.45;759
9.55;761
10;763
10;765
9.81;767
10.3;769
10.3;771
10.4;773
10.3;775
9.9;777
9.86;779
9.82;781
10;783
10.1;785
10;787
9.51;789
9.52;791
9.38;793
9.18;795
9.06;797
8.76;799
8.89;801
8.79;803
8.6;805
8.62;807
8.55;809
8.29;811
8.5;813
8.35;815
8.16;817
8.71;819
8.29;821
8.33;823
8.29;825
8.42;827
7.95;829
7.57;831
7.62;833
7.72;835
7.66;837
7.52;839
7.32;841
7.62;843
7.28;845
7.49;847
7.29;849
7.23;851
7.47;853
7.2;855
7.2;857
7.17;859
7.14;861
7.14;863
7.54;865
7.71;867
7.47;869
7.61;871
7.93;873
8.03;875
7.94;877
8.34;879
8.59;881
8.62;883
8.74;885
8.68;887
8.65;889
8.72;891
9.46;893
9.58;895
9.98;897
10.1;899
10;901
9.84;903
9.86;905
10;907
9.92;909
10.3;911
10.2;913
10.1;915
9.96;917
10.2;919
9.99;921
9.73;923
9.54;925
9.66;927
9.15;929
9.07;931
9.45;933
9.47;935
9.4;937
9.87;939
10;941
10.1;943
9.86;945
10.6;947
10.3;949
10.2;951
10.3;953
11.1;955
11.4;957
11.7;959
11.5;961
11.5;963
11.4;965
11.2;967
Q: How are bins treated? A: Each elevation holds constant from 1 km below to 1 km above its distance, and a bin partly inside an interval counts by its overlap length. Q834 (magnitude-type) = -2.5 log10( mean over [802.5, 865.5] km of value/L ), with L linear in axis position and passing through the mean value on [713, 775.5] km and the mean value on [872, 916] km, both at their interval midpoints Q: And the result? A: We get 0.19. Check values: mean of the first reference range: 9.4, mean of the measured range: 7.84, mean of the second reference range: 9.25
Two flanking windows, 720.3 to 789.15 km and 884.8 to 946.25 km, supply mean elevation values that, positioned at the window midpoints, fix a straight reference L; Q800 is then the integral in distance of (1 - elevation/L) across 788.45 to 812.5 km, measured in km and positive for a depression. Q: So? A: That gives 1.3 km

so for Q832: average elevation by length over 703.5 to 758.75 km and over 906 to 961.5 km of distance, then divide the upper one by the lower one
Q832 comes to 1.1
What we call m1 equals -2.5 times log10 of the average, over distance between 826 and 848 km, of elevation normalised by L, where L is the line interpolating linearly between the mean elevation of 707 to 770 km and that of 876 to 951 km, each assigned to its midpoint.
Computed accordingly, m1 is 0.24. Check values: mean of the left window 9.52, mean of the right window 9.58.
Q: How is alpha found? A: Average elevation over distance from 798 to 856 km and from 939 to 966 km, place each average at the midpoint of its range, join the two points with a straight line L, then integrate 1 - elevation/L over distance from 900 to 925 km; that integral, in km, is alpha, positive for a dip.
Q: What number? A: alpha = -0.3 km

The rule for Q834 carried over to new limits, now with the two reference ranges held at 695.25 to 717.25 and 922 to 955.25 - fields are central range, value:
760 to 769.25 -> 0.10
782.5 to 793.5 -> 0.11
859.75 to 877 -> 0.33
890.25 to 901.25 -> 0.05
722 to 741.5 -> 0.15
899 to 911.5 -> 0.01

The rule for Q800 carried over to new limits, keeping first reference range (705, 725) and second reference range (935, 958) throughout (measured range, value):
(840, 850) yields 3.0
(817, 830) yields 2.9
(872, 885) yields 2.8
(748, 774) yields 4.7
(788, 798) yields 1.4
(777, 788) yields 0.9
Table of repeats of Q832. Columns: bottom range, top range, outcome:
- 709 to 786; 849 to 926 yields 0.91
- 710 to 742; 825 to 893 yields 0.76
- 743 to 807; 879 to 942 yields 1.05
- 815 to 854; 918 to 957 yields 1.27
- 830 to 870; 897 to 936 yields 1.32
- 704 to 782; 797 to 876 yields 0.82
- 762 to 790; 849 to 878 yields 0.75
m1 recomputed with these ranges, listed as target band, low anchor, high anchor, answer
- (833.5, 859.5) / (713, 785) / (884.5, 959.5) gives 0.29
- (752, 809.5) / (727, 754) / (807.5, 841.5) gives -0.14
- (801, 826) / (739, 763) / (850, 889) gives -0.07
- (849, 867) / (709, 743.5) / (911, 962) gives 0.36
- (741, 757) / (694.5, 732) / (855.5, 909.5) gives 0.35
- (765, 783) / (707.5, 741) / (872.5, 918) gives 0.00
